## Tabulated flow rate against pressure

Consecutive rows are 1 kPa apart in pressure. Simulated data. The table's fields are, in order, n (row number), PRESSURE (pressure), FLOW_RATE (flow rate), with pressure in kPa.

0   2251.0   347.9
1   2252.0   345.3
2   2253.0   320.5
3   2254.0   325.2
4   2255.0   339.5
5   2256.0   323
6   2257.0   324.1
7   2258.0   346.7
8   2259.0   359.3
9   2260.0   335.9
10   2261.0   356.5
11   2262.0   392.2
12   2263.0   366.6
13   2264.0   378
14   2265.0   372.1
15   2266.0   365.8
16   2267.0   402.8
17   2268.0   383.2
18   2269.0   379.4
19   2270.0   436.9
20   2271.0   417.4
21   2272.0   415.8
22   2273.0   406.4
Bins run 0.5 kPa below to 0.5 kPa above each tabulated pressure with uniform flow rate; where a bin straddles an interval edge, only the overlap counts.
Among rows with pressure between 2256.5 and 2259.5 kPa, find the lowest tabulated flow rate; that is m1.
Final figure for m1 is 324.1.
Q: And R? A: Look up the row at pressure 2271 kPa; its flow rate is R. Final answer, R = 417.4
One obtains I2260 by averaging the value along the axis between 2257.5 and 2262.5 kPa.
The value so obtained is 358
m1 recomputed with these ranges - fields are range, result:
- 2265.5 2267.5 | 365.8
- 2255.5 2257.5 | 323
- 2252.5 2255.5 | 320.5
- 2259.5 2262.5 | 335.9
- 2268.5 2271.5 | 379.4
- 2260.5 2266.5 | 356.5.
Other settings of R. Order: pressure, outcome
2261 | 356.5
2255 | 339.5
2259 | 359.3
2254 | 325.2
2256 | 323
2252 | 345.3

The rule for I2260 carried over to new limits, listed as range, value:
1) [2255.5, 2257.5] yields 324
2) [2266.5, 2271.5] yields 404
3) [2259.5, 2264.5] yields 366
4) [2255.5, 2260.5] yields 338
